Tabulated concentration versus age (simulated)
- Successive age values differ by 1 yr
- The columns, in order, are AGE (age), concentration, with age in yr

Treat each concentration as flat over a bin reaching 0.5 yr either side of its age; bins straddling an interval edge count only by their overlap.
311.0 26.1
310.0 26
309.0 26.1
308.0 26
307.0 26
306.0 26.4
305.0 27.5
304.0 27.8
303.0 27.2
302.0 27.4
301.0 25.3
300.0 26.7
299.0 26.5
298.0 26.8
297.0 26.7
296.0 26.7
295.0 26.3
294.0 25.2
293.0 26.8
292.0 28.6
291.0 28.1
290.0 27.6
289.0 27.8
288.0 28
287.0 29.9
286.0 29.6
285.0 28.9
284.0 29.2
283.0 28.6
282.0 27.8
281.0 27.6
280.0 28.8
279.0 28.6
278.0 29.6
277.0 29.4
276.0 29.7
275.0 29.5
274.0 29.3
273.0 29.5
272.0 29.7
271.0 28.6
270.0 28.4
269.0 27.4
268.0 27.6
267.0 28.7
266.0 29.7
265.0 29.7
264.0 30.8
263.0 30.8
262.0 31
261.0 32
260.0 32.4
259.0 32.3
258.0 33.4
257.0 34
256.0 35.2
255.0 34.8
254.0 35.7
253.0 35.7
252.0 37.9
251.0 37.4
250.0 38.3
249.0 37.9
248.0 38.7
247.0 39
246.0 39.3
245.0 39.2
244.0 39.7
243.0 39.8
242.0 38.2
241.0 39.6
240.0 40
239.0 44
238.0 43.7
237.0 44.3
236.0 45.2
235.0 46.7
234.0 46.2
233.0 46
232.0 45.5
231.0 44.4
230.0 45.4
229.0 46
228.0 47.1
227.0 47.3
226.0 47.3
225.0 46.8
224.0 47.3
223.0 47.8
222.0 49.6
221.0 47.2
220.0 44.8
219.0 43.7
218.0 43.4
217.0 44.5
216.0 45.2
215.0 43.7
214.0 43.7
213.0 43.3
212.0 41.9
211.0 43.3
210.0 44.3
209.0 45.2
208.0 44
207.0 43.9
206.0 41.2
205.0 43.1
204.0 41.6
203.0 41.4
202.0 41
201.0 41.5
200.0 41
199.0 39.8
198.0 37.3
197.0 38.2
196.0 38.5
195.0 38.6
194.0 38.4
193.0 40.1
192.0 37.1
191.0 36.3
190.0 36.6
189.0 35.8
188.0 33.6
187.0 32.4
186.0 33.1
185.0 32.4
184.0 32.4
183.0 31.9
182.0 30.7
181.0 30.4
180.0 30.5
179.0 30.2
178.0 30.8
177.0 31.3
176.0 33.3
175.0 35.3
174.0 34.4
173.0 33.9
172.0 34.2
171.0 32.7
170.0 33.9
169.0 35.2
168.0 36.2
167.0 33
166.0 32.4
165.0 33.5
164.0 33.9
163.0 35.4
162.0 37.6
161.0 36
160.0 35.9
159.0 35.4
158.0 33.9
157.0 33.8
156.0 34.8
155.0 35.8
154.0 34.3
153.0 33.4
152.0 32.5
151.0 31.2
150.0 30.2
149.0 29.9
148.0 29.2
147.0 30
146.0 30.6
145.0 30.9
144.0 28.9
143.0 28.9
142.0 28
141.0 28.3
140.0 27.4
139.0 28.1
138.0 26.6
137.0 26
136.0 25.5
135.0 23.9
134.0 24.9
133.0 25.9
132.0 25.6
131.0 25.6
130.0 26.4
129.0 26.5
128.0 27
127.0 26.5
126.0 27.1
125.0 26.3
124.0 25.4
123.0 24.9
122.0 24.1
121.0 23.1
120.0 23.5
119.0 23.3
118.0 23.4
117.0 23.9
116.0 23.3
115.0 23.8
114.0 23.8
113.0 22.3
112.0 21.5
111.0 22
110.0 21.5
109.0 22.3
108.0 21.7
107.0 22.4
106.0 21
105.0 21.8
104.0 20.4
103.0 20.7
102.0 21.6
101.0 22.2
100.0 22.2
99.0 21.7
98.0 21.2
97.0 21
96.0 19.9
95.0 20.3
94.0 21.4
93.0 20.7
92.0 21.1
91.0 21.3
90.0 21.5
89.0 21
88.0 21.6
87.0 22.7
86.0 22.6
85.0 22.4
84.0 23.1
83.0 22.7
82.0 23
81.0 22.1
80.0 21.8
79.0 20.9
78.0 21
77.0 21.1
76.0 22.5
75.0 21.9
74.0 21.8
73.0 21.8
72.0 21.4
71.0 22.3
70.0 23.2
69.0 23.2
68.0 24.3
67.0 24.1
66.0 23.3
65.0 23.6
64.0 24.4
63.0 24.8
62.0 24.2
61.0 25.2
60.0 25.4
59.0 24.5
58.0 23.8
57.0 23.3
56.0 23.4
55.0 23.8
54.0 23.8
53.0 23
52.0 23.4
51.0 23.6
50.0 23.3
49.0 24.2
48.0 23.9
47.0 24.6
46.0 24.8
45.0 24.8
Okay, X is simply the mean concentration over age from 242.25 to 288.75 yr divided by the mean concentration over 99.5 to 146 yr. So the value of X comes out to 1.3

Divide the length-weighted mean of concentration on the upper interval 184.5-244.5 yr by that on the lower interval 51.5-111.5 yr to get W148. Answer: 1.9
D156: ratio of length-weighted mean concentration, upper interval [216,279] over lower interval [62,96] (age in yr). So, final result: 1.7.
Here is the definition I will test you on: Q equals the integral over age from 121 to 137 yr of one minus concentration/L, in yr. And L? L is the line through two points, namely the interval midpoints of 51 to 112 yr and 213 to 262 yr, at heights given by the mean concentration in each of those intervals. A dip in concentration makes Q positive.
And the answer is 1.5 yr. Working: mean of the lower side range 22.4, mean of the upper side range 41.5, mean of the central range 25.6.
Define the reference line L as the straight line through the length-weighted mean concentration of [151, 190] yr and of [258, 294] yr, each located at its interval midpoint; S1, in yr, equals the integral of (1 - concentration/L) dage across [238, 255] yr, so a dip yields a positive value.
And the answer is -4.7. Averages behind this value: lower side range 33.6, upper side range 29.2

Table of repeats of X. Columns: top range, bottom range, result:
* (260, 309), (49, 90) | 1.23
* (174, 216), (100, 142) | 1.56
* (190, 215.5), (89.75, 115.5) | 1.90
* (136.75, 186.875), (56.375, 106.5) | 1.44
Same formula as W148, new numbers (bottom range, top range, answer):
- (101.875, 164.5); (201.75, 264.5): 1.51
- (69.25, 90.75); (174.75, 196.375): 1.55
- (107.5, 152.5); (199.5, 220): 1.65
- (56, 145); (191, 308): 1.54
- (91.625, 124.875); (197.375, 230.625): 1.98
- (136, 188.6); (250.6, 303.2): 0.92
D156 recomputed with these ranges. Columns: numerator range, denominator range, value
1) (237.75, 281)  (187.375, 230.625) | 0.79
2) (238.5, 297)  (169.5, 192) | 0.97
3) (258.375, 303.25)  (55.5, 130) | 1.25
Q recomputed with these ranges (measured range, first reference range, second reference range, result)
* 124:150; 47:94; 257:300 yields -2.68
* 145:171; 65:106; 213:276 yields -3.38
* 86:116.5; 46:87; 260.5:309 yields 2.93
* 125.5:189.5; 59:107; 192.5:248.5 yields 4.40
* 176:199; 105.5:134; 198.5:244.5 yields 1.77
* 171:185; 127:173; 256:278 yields -0.71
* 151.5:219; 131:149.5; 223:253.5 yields -4.85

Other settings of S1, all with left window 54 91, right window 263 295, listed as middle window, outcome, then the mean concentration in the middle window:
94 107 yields 1.3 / 21.2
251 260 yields -2.2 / 34.9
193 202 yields -4.4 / 39.3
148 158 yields -3.0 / 32.7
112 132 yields -0.3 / 24.7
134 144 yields -0.9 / 27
